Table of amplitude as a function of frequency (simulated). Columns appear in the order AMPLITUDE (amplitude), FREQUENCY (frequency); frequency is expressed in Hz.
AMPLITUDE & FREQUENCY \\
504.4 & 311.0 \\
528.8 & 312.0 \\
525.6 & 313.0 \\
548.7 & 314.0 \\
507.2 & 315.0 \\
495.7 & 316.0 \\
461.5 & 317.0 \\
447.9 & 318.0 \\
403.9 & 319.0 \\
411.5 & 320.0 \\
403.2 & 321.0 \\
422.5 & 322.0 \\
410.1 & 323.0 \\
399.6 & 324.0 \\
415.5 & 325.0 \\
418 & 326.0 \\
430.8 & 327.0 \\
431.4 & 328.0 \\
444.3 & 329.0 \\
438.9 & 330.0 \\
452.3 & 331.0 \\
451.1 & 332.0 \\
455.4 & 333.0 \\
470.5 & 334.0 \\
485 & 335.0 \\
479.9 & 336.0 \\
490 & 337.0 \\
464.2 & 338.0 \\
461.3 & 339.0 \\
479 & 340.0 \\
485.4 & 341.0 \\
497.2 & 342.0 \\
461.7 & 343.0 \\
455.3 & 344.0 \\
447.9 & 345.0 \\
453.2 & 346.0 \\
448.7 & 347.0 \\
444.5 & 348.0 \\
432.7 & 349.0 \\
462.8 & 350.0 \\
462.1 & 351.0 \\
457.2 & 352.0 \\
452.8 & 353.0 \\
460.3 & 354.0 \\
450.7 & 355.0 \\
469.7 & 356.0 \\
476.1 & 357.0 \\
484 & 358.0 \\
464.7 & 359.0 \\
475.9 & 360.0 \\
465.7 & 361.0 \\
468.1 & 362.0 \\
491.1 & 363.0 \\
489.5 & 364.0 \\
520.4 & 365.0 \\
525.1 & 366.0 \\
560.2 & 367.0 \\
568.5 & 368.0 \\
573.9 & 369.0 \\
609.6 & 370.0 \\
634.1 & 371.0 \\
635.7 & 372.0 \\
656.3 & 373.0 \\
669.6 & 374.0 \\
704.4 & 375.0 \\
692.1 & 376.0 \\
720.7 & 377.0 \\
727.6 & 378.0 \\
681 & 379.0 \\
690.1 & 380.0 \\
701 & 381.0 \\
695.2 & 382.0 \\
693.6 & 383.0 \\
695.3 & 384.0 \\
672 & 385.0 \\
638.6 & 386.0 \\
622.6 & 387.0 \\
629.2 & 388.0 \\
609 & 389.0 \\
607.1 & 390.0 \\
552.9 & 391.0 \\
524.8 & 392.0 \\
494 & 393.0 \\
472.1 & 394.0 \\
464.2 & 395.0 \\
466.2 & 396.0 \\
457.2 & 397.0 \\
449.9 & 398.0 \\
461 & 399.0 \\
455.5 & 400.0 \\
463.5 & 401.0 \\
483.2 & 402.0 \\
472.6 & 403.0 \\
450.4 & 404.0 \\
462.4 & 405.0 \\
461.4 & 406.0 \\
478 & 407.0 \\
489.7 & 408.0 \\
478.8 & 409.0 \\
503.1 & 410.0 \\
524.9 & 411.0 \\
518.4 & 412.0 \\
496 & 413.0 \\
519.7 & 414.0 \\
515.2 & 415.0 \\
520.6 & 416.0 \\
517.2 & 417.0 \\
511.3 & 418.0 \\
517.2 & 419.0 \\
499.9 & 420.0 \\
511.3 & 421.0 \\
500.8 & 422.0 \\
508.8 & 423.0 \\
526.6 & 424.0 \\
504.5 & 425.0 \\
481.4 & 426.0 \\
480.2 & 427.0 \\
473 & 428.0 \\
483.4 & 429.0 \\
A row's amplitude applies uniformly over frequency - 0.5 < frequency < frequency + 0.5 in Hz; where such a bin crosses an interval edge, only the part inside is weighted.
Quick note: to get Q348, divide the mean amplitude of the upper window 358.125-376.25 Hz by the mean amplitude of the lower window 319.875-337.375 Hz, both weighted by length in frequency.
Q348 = 1.28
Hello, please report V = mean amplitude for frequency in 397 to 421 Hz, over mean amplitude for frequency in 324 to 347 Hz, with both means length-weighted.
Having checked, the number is 1.07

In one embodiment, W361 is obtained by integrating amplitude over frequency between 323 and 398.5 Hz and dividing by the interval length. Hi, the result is 525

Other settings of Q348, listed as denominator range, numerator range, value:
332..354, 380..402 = 1.22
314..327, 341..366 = 1.07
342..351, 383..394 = 1.33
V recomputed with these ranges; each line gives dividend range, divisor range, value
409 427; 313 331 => 1.15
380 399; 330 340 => 1.24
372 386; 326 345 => 1.49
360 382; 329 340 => 1.31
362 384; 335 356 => 1.36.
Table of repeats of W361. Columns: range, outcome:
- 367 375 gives 622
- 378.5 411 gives 546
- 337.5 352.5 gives 461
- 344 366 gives 467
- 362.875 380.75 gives 623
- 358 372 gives 529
